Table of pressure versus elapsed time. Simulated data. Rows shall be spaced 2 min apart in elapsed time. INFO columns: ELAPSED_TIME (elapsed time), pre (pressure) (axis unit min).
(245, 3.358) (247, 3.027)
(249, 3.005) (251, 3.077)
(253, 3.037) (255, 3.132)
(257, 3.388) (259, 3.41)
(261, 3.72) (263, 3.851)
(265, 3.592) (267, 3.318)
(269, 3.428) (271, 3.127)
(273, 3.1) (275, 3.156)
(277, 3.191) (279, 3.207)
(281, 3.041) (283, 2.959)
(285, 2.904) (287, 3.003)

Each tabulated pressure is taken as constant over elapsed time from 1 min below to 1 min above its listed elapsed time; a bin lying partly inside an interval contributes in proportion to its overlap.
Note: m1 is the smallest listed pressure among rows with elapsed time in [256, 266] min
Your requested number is 3.388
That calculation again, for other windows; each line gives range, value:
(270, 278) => 3.1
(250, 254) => 3.037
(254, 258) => 3.132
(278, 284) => 2.959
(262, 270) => 3.318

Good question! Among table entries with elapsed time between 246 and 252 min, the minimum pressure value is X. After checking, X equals 3.005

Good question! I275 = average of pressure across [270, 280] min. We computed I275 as 3.16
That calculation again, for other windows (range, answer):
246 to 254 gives 3.04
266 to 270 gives 3.37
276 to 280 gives 3.2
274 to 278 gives 3.17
